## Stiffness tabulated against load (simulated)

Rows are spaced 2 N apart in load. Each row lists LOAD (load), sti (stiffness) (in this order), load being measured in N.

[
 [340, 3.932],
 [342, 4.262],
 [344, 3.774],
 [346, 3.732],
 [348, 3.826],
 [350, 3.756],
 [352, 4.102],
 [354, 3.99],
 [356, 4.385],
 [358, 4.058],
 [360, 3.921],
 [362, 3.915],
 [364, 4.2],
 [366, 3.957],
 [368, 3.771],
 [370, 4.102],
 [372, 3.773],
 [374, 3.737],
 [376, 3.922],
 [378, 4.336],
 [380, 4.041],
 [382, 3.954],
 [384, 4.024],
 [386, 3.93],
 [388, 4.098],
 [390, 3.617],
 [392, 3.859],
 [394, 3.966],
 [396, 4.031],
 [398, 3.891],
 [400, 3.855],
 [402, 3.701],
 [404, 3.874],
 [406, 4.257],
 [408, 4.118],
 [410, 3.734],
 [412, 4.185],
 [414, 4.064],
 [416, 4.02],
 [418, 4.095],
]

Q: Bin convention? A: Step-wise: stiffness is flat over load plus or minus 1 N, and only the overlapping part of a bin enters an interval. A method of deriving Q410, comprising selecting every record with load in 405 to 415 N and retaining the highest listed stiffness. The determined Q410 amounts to 4.257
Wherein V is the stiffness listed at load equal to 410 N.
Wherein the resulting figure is 3.734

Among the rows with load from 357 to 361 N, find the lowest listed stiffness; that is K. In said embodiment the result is 3.921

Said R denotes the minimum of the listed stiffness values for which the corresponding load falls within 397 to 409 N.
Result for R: 3.701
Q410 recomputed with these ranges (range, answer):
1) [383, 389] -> 4.098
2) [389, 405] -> 4.031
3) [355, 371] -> 4.385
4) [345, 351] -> 3.826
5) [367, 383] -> 4.336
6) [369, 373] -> 4.102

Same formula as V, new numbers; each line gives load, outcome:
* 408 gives 4.118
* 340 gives 3.932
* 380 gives 4.041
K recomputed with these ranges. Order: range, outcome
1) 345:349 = 3.732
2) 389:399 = 3.617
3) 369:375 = 3.737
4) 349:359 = 3.756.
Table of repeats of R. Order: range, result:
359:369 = 3.771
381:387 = 3.93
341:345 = 3.774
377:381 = 4.041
